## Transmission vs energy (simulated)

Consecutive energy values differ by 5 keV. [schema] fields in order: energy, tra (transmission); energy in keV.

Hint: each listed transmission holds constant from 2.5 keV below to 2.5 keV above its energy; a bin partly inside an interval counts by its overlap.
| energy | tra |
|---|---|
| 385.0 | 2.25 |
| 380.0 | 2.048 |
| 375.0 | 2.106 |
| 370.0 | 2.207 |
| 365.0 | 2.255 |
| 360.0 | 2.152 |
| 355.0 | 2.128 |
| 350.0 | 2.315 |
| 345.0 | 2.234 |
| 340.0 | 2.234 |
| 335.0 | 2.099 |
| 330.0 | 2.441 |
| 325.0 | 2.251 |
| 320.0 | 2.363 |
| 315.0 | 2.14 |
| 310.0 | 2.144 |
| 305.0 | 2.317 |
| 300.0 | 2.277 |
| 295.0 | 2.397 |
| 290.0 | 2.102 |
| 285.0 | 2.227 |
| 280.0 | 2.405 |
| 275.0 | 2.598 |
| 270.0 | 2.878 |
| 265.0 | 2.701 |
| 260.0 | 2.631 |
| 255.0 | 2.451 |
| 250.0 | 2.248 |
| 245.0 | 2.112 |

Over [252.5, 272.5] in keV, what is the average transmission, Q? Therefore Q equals 2.67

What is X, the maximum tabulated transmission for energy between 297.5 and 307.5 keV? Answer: 2.317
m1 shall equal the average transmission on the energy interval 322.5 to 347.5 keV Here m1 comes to 2.25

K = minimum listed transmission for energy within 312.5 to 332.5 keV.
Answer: 2.14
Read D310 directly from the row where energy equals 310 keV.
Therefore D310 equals 2.144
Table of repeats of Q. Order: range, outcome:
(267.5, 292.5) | 2.44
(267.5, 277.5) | 2.74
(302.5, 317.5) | 2.2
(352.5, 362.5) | 2.14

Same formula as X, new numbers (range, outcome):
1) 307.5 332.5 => 2.441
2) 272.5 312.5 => 2.598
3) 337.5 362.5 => 2.315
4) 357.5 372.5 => 2.255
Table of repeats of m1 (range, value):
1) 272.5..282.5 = 2.5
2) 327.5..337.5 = 2.27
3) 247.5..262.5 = 2.44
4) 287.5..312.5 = 2.25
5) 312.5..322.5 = 2.25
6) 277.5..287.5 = 2.32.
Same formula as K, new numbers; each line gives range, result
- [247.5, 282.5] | 2.248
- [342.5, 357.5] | 2.128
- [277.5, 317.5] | 2.102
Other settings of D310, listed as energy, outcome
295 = 2.397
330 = 2.441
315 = 2.14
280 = 2.405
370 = 2.207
